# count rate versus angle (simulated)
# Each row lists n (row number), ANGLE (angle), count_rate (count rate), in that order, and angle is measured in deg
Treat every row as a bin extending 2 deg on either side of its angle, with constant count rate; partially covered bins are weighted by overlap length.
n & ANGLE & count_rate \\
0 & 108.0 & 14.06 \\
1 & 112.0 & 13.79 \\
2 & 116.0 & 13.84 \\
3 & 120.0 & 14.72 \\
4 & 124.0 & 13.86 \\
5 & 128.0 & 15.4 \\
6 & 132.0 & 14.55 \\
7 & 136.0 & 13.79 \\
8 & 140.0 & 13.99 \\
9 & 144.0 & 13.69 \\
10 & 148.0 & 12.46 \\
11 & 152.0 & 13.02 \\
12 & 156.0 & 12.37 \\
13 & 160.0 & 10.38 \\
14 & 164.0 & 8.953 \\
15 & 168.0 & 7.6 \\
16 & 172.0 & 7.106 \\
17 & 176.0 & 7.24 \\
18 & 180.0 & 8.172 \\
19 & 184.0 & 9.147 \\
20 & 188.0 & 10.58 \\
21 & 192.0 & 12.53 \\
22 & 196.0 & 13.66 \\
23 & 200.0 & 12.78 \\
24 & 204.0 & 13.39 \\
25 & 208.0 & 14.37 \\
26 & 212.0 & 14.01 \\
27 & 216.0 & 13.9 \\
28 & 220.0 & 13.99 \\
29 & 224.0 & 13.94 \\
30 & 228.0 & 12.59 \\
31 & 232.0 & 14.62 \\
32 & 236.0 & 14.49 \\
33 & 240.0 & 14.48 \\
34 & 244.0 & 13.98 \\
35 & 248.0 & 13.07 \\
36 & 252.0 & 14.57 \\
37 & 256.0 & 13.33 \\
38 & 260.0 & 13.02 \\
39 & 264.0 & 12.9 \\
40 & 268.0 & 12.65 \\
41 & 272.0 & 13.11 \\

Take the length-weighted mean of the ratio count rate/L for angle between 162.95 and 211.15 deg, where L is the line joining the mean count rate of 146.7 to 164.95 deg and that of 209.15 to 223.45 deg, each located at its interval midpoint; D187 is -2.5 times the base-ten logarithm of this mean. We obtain 0.22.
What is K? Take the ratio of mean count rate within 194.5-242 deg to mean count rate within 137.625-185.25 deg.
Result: 1.33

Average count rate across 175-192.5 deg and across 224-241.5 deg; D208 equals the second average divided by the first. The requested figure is 1.49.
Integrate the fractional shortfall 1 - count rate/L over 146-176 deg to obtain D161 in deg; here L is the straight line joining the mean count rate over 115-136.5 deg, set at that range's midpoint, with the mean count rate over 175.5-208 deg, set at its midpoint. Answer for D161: 6.5 deg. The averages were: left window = 14.4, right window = 11.3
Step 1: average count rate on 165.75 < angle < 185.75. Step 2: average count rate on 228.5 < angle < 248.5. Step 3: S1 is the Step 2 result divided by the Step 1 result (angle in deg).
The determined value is 1.80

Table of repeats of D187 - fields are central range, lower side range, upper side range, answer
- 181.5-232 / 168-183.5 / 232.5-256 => -0.22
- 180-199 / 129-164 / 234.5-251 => 0.19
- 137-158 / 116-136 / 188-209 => 0.07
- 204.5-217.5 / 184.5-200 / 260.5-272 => -0.15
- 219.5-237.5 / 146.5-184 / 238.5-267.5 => -0.12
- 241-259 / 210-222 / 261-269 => -0.05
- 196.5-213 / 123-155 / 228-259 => 0.02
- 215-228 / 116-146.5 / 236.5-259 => 0.02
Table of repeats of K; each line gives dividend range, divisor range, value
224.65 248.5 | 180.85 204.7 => 1.18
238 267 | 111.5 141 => 0.95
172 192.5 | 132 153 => 0.67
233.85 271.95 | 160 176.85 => 1.68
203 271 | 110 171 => 1.08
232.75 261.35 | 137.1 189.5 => 1.33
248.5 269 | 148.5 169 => 1.24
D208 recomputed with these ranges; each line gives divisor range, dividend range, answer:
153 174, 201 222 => 1.47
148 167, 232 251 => 1.27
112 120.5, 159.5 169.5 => 0.63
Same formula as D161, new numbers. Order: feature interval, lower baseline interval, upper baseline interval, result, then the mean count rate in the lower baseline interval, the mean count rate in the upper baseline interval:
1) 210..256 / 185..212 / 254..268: -3.6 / 12.8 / 13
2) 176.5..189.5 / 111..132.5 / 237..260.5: 4.7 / 14.4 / 13.8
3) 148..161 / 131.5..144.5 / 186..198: 1.3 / 14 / 12.3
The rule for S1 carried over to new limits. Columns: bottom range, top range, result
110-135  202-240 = 0.97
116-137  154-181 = 0.61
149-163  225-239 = 1.19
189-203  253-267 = 1.02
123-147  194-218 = 0.97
